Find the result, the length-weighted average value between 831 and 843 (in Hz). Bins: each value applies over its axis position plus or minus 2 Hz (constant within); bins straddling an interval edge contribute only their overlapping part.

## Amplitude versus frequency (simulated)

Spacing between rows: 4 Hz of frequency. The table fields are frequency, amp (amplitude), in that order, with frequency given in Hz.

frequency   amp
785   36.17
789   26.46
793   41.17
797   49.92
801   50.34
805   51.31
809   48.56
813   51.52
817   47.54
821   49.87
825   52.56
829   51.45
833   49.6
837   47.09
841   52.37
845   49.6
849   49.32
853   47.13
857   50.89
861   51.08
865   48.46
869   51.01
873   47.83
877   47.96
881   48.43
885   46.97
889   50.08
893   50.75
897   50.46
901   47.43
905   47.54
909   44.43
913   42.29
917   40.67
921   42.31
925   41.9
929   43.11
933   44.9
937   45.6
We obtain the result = 49.7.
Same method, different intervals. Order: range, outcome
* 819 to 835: 50.9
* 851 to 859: 49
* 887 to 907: 49.3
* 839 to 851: 50.4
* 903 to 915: 44.8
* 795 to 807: 50.5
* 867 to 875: 49.4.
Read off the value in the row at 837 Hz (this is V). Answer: 47.09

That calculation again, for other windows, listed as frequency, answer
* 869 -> 51.01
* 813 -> 51.52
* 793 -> 41.17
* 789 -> 26.46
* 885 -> 46.97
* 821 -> 49.87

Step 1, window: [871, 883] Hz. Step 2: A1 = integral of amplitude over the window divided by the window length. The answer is 48.1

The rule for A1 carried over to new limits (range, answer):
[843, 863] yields 49.6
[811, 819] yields 49.5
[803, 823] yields 49.8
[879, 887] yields 47.7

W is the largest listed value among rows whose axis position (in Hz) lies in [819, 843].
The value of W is 52.56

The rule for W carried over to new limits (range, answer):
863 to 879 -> 51.01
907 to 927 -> 44.43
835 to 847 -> 52.37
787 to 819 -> 51.52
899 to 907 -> 47.54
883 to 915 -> 50.75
